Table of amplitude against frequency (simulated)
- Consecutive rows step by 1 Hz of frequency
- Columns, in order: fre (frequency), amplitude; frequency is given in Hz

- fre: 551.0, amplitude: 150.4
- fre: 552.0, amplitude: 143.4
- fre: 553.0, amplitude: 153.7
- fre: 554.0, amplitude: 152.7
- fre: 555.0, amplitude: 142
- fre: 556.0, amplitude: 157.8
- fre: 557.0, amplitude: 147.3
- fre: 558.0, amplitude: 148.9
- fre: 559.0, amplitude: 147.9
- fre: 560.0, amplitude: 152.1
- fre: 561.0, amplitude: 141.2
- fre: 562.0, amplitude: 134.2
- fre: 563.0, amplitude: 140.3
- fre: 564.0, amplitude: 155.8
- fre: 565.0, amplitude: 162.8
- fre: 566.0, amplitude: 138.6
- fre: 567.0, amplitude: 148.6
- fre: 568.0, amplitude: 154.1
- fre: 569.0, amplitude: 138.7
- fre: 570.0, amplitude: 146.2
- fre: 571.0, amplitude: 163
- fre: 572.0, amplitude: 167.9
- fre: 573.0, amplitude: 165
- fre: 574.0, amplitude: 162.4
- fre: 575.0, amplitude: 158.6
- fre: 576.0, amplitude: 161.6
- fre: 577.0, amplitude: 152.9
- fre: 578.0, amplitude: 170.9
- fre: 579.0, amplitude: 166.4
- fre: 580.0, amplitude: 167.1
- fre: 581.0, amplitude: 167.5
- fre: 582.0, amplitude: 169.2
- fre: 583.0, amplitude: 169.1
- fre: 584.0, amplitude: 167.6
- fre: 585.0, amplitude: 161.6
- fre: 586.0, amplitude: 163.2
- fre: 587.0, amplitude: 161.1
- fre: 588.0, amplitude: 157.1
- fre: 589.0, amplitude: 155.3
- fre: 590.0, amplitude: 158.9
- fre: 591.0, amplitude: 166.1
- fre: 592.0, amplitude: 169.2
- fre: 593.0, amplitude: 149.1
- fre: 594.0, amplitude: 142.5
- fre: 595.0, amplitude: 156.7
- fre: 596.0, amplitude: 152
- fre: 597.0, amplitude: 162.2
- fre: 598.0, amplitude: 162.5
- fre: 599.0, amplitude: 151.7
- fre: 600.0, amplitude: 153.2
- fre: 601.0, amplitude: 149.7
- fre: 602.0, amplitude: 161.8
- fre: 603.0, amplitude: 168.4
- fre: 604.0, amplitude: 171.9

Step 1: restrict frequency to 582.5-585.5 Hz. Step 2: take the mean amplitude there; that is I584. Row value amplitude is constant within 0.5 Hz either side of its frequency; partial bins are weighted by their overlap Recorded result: 166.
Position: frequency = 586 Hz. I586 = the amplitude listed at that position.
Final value 163.2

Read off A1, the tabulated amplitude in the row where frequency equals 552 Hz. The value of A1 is 143.4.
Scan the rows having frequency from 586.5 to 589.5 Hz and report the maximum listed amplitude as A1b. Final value 161.1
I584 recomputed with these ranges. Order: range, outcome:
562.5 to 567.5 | 149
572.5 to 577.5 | 160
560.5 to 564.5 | 143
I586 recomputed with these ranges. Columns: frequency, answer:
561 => 141.2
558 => 148.9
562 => 134.2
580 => 167.1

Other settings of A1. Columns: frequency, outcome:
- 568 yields 154.1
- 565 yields 162.8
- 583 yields 169.1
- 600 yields 153.2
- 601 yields 149.7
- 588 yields 157.1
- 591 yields 166.1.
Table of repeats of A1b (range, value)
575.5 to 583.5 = 170.9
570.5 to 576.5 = 167.9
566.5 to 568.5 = 154.1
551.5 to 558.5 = 157.8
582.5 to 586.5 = 169.1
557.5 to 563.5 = 152.1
